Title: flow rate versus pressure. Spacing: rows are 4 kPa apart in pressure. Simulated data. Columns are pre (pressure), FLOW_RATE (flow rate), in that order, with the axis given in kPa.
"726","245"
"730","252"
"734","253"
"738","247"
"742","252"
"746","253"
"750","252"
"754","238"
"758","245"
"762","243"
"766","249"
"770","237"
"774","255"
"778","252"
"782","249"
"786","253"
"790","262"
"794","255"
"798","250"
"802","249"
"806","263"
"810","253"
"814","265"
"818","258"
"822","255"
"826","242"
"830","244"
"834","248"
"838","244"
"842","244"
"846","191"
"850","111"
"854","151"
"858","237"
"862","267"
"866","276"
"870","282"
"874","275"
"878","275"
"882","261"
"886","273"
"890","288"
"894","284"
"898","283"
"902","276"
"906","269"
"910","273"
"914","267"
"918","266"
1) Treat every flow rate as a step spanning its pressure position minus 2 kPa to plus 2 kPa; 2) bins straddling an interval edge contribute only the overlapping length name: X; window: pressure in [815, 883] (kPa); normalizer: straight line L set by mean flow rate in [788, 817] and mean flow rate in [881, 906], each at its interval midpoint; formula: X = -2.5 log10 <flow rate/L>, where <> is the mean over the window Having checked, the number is 0.12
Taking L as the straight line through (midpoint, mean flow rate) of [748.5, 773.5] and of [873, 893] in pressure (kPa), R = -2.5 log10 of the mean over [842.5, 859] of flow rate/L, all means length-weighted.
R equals 0.46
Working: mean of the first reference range 244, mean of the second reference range 275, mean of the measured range 175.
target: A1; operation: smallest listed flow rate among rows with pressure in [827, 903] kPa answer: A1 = 111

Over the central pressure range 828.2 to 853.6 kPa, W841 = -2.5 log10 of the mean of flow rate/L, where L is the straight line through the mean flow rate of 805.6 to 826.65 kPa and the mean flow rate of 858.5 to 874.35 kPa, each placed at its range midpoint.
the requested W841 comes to 0.248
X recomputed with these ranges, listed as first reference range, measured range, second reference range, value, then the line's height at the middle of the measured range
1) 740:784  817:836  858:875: 0.05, 262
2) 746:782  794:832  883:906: 0.02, 259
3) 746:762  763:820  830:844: -0.03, 245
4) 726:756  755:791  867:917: 0.03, 255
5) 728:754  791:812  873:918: 0.02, 260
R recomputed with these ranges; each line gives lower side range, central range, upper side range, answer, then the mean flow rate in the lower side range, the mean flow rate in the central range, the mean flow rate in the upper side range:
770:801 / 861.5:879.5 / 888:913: -0.016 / 252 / 276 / 278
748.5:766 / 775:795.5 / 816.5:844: -0.036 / 245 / 254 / 248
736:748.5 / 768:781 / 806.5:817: 0.029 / 251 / 248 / 259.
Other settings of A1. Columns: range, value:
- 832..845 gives 244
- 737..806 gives 237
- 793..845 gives 242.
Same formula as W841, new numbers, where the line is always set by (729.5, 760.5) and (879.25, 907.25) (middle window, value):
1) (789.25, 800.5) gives 0.01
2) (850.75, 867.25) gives 0.22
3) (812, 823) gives 0.01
